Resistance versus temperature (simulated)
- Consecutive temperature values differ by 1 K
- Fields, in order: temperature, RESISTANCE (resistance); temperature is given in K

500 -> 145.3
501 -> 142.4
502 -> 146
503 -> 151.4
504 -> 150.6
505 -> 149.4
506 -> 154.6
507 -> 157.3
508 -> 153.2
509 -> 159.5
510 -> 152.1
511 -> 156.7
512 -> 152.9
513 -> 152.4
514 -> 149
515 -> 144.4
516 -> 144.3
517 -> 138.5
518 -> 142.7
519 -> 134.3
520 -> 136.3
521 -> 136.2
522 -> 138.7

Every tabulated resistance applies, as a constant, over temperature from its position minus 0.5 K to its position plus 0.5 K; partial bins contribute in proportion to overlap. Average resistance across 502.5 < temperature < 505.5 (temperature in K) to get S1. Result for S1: 150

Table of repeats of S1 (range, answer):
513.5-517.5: 144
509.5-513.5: 154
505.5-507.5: 156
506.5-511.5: 156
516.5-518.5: 141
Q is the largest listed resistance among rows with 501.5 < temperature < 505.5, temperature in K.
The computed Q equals 151.4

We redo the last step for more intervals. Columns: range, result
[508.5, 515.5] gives 159.5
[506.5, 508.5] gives 157.3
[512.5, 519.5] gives 152.4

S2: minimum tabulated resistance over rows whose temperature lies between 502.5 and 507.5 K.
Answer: 149.4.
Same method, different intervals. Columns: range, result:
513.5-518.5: 138.5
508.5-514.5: 149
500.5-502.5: 142.4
